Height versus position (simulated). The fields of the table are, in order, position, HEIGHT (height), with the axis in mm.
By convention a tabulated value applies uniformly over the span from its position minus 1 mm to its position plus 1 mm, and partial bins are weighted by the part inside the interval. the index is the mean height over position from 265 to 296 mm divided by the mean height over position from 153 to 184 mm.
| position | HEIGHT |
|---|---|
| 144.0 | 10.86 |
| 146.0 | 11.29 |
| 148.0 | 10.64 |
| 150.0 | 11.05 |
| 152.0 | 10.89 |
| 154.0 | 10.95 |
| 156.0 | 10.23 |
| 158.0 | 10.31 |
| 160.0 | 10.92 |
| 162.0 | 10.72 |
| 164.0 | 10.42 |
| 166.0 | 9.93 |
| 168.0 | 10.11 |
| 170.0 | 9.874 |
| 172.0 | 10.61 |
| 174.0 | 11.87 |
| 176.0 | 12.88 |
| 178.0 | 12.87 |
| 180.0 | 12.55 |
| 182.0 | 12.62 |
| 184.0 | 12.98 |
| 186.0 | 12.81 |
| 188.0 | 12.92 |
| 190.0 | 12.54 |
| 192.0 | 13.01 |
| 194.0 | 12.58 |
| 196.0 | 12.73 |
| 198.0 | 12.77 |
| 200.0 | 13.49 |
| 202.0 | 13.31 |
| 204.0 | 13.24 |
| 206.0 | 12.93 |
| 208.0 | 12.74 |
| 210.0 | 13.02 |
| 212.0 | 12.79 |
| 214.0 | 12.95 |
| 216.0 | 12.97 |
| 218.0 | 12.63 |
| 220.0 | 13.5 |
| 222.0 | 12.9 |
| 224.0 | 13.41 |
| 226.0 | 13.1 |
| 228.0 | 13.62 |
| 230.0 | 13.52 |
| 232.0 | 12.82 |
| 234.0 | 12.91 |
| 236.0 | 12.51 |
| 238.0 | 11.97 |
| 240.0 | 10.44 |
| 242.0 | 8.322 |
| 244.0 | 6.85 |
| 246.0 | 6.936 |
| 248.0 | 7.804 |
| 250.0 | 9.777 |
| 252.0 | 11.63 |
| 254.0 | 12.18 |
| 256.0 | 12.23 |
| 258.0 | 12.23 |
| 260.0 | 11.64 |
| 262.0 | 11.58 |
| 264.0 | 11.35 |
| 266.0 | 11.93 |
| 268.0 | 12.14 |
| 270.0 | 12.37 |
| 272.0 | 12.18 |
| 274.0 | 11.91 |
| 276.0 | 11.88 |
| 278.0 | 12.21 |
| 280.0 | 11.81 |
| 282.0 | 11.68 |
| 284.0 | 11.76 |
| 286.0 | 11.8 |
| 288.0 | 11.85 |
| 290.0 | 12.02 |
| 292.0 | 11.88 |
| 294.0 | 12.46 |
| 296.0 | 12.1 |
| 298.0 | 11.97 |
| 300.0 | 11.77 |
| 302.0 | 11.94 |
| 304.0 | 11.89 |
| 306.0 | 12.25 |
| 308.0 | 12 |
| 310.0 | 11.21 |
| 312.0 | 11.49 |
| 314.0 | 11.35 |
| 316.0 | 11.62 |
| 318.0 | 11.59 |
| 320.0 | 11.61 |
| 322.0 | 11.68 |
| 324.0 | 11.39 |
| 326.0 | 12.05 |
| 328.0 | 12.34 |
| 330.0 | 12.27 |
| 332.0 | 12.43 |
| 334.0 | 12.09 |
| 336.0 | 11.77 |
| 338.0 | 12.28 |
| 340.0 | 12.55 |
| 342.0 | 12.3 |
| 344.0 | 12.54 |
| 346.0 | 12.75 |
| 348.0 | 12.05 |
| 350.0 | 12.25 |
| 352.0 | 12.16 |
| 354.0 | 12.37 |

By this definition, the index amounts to 1.07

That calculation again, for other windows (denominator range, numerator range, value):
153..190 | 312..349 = 1.05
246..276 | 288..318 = 1.04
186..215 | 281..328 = 0.91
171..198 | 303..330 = 0.94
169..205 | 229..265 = 0.87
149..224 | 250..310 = 0.98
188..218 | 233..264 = 0.82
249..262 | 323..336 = 1.04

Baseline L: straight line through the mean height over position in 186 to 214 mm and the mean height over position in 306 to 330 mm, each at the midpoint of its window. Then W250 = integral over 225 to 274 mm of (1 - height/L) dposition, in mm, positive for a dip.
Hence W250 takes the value 4.2 mm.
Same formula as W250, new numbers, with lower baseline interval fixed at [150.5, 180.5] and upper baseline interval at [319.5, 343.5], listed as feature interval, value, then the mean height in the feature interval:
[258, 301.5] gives -0.7 mm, 11.9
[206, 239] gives -4.6 mm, 13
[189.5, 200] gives -1.5 mm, 12.8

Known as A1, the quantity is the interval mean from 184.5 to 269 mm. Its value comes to 12.1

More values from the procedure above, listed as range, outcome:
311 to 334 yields 11.8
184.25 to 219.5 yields 12.9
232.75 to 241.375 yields 11.8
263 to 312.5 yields 11.9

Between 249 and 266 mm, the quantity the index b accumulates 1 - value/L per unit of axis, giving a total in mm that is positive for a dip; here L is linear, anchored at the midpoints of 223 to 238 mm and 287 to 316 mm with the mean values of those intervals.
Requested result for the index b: 1.3 mm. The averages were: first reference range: 13.1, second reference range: 11.9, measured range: 11.6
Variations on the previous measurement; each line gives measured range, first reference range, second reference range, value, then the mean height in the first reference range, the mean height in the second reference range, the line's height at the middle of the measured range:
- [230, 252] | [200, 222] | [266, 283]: 4.0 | 13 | 12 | 12.5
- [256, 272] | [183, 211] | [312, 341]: 0.6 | 12.9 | 11.9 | 12.4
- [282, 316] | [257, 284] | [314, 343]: 0.3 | 11.9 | 12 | 11.9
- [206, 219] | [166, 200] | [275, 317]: -0.8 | 12.2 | 11.9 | 12.1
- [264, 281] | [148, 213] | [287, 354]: 0.0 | 11.9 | 12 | 12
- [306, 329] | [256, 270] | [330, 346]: 0.9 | 11.9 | 12.3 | 12.2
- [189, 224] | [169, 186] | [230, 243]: -3.2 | 12.1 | 11.7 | 11.9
